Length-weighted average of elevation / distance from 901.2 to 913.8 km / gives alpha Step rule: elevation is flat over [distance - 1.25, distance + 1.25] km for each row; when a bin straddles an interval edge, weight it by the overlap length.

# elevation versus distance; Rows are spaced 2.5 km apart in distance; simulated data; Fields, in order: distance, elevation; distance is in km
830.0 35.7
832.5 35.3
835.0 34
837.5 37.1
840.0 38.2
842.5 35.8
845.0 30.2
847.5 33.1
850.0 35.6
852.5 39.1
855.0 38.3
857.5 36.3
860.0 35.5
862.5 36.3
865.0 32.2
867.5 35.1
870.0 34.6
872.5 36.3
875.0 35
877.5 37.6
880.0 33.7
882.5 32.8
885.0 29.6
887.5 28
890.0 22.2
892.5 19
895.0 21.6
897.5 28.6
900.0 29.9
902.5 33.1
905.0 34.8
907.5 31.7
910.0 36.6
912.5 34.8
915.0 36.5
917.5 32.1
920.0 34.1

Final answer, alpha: 34.2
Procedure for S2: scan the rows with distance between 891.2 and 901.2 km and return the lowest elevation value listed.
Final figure 19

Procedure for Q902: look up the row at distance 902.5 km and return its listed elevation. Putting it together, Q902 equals 33.1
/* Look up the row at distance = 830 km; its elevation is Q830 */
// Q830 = 35.7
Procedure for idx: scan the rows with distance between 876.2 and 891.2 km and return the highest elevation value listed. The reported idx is 37.6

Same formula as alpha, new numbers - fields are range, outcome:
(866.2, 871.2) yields 34.8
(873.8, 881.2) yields 35.4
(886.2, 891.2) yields 25.2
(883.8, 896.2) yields 24.1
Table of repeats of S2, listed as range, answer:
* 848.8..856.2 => 35.6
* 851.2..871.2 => 32.2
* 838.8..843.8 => 35.8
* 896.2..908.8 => 28.6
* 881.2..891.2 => 22.2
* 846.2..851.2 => 33.1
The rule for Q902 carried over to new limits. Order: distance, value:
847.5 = 33.1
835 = 34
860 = 35.5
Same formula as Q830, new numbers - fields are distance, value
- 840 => 38.2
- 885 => 29.6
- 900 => 29.9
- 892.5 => 19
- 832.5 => 35.3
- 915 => 36.5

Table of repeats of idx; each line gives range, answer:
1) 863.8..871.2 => 35.1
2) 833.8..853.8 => 39.1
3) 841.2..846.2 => 35.8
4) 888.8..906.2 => 34.8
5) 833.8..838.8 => 37.1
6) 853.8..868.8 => 38.3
